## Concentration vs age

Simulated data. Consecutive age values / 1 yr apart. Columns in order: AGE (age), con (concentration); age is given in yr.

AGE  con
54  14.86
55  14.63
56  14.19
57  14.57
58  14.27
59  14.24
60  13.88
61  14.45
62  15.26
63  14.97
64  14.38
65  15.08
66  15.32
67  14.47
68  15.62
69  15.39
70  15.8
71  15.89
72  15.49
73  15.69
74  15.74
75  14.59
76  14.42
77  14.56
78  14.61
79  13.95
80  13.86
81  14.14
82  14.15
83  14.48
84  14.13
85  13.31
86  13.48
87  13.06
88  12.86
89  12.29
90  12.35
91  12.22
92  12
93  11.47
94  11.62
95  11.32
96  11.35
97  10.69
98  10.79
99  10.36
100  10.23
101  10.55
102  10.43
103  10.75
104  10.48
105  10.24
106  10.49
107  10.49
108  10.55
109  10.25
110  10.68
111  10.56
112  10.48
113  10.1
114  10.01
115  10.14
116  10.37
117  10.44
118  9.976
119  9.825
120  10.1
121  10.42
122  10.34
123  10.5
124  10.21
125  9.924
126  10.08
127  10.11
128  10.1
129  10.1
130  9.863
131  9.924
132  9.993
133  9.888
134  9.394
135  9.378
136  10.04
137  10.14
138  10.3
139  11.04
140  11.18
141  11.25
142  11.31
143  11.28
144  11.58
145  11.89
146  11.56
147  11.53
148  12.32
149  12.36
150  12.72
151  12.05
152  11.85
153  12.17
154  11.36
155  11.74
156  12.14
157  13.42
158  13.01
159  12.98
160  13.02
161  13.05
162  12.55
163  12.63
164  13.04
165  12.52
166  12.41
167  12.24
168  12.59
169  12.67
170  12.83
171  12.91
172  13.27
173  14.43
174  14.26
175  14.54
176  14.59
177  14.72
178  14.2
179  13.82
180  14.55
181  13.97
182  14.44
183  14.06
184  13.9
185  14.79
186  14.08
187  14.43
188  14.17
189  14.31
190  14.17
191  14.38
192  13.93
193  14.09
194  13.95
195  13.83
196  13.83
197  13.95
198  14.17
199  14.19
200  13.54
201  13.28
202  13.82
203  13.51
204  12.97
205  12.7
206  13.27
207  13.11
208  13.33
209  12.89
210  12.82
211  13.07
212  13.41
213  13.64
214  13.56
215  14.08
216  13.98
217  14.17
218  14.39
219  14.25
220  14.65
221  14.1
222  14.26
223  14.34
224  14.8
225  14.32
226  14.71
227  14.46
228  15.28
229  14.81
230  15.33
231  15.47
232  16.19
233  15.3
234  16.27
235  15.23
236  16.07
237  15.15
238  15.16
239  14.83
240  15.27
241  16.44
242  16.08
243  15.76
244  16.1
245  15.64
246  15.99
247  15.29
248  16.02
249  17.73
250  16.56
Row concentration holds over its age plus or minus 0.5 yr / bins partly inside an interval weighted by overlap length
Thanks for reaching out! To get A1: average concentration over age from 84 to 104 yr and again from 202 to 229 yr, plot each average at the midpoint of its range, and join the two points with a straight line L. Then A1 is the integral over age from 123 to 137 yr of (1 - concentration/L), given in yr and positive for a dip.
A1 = 2.7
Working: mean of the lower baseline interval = 11.7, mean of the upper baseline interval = 13.9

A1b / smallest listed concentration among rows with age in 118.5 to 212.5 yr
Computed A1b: 9.378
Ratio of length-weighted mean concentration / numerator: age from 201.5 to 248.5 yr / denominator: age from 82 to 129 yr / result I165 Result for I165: 1.32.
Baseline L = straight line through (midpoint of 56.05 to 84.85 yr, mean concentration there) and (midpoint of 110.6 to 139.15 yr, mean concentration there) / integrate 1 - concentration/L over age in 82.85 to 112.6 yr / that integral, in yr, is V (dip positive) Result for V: 2.4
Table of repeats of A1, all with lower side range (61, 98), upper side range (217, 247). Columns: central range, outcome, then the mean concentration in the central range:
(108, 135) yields 7.75 yr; 10.1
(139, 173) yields 5.21 yr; 12.3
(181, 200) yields 0.89 yr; 14.1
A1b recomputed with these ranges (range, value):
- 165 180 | 12.24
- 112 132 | 9.825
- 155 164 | 11.74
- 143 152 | 11.28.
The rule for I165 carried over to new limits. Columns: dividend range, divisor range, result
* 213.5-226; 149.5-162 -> 1.14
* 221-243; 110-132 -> 1.49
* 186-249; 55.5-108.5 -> 1.10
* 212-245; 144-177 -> 1.17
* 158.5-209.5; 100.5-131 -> 1.33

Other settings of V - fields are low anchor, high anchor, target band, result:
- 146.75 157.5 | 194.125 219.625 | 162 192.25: -2.15 yr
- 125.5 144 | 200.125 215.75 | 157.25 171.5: -1.51 yr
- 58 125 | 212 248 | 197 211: 1.12 yr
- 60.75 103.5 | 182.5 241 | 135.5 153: 3.00 yr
